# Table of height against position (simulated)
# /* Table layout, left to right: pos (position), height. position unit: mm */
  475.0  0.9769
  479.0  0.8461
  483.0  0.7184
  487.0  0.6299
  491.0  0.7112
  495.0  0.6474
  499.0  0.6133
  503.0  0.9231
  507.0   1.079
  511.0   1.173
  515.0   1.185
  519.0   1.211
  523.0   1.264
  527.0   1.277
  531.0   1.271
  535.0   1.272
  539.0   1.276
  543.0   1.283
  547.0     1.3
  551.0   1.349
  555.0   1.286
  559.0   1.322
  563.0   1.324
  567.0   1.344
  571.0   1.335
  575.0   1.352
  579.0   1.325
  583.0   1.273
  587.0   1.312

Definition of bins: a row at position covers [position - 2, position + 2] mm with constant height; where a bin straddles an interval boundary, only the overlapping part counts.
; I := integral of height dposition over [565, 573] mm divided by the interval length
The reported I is 1.34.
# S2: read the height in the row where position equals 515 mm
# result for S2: 1.185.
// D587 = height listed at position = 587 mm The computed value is 1.312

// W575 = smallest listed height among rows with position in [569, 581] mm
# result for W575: 1.325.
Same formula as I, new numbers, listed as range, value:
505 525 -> 1.18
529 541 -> 1.27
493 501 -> 0.63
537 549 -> 1.29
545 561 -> 1.31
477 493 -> 0.726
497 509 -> 0.872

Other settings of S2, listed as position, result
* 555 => 1.286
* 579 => 1.325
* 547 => 1.3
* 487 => 0.6299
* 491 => 0.7112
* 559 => 1.322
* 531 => 1.271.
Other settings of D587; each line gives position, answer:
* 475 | 0.9769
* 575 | 1.352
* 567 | 1.344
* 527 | 1.277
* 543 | 1.283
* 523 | 1.264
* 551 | 1.349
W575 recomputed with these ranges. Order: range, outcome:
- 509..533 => 1.173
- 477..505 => 0.6133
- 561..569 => 1.324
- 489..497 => 0.6474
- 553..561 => 1.286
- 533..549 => 1.272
